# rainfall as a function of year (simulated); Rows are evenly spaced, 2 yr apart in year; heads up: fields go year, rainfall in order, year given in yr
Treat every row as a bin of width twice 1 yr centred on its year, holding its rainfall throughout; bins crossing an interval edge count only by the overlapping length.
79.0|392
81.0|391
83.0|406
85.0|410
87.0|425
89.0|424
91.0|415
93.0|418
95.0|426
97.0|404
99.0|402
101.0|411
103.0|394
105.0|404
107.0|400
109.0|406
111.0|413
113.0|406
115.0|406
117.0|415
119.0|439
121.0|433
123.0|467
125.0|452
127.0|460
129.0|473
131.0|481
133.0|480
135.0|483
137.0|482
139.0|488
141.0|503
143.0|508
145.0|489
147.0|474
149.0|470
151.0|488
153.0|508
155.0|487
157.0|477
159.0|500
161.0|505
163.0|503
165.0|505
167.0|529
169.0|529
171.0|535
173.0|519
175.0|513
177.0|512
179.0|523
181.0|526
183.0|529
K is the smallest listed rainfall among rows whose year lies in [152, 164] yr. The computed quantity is 477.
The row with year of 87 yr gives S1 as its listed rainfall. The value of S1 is 425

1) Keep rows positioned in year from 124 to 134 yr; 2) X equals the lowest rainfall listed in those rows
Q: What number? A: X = 452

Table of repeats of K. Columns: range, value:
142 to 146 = 489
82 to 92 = 406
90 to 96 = 415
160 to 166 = 503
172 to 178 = 512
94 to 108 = 394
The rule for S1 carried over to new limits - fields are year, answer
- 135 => 483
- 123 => 467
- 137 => 482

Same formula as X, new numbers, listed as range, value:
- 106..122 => 400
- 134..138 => 482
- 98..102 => 402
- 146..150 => 470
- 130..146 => 480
